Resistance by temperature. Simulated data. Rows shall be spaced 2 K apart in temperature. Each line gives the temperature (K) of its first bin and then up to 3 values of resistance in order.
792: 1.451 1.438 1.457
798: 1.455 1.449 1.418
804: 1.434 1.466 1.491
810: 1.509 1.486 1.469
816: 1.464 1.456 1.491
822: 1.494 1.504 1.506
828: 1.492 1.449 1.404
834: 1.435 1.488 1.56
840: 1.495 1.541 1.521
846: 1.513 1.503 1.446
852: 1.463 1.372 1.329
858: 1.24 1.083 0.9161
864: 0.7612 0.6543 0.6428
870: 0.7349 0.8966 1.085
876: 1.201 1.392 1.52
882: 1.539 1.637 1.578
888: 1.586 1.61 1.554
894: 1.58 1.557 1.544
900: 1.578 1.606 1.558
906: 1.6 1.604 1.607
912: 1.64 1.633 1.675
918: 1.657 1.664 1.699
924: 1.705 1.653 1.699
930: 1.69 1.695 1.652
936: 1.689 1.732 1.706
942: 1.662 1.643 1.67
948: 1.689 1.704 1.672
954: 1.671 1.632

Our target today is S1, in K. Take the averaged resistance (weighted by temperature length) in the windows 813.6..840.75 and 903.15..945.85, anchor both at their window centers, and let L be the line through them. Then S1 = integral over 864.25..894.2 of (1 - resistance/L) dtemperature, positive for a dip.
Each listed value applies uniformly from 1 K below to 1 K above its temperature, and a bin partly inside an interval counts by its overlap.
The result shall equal 6.1 K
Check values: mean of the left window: 1.48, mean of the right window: 1.66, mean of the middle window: 1.26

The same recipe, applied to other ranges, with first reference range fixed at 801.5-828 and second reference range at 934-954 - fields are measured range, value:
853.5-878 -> 8.7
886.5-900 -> 0.3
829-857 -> 1.0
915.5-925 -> -0.2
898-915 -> 0.2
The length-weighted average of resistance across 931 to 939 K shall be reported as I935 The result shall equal 1.69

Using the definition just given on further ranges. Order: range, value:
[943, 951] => 1.68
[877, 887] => 1.53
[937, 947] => 1.68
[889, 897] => 1.58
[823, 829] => 1.5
